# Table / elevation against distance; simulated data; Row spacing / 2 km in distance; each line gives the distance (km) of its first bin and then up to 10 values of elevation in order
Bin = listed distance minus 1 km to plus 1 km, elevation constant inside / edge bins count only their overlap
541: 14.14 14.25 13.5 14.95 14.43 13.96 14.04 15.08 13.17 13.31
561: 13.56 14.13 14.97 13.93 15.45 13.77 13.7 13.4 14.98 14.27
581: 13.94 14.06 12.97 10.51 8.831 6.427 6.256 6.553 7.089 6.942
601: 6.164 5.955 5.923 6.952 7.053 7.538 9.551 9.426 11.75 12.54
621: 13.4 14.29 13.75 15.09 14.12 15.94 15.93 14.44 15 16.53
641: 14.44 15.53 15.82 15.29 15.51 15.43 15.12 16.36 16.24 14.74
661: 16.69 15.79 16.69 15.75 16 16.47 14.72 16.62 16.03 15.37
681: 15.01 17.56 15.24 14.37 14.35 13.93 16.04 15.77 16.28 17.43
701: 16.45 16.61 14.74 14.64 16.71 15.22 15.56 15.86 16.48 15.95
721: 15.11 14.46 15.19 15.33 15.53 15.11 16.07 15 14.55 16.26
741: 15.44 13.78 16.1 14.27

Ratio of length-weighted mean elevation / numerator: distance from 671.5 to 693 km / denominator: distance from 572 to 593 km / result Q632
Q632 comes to 1.3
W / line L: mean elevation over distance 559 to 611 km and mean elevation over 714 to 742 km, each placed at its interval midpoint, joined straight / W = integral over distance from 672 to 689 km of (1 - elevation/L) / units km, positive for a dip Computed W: -2.05 km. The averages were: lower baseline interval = 10.7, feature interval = 15.5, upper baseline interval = 15.5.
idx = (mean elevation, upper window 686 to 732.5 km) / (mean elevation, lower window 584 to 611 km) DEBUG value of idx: 2.1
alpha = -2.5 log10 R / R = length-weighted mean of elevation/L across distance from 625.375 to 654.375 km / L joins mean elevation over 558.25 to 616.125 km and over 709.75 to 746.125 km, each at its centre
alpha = -0.228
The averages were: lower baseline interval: 10.6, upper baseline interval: 15.4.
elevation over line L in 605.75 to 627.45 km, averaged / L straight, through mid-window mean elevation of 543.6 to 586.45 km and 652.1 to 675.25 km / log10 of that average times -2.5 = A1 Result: 0.35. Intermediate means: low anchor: 14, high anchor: 15.9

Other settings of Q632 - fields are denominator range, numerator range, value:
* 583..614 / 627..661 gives 1.96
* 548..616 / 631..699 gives 1.41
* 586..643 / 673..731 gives 1.45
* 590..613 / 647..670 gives 2.34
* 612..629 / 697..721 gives 1.27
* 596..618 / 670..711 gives 2.05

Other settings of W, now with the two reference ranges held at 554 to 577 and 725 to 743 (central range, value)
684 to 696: 0.0 km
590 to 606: 8.8 km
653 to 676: -1.8 km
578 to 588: 0.7 km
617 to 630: 0.7 km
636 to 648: -0.7 km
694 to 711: -1.1 km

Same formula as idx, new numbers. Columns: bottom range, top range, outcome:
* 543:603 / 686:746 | 1.27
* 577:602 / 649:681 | 1.63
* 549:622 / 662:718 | 1.41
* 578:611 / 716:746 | 1.76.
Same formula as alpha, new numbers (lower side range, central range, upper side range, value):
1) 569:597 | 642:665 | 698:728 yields -0.14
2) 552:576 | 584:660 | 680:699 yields 0.24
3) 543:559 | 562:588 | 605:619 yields -0.15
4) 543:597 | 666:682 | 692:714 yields -0.03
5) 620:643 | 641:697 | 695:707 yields -0.01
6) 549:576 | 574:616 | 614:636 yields 0.44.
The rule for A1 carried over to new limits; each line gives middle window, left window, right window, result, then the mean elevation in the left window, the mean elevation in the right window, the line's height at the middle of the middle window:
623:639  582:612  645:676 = -0.23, 7.95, 15.8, 12.2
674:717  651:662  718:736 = -0.01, 15.8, 15.3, 15.5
